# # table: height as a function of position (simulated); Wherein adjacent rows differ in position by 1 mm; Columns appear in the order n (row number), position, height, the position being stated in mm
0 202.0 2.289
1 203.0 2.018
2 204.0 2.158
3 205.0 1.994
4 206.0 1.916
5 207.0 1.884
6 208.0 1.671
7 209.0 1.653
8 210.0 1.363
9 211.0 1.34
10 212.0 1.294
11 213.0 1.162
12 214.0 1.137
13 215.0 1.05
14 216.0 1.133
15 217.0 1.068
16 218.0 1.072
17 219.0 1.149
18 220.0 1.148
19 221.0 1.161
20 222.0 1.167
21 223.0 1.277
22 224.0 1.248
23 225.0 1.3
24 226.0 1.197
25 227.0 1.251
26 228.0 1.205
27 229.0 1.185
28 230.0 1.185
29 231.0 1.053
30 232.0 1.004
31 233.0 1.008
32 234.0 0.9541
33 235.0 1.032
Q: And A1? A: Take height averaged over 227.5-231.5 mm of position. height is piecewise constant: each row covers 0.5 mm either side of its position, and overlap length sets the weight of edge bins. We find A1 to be 1.16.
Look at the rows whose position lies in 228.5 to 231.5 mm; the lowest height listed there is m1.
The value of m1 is 1.053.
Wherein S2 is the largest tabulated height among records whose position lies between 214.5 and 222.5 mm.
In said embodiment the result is 1.167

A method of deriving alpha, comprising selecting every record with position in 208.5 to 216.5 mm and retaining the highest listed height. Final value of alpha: 1.653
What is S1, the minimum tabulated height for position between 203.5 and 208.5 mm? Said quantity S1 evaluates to 1.671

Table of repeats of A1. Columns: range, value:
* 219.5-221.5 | 1.15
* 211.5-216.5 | 1.16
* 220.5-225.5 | 1.23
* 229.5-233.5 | 1.06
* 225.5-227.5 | 1.22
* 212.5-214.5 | 1.15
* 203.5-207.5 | 1.99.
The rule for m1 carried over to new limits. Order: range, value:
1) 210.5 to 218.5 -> 1.05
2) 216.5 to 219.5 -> 1.068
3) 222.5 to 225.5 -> 1.248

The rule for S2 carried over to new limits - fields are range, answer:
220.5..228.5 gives 1.3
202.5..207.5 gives 2.158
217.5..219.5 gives 1.149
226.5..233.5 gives 1.251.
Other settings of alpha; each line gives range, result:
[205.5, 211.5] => 1.916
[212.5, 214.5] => 1.162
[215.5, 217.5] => 1.133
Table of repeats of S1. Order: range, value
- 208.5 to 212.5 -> 1.294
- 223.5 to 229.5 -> 1.185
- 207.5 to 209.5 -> 1.653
